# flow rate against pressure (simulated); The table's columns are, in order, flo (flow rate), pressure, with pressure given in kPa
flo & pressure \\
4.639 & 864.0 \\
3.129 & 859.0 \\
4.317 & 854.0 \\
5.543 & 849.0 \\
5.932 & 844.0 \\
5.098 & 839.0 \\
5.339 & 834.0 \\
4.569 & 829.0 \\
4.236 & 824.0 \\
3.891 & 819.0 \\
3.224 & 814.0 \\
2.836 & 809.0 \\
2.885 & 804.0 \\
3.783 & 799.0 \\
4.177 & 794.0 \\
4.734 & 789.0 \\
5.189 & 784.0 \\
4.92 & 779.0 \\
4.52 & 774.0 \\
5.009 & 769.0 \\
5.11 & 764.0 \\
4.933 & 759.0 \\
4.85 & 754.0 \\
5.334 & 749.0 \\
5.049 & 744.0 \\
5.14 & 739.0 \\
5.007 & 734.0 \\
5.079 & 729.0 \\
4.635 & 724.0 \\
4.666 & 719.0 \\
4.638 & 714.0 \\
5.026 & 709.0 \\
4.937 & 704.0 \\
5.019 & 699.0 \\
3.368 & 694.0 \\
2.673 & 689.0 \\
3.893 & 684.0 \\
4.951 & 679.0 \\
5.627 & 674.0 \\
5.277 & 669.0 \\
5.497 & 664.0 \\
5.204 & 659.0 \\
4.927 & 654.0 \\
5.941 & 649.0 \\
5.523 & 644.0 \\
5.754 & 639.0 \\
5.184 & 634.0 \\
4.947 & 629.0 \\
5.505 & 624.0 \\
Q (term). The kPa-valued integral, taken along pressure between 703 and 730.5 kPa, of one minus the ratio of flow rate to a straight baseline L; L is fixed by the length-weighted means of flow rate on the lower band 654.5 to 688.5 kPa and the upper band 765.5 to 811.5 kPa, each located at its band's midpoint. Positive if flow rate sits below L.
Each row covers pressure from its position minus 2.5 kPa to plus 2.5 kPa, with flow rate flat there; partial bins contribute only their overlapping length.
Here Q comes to -0.90 kPa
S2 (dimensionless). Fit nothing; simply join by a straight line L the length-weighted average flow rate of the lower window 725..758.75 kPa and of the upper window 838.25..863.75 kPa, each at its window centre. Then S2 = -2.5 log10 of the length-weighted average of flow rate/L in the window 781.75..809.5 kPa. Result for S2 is 0.22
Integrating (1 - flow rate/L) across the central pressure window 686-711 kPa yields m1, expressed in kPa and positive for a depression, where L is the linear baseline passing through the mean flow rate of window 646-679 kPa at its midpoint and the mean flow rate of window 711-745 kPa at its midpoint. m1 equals 4.5 kPa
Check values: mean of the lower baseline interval 5.38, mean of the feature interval 4.18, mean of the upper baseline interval 4.88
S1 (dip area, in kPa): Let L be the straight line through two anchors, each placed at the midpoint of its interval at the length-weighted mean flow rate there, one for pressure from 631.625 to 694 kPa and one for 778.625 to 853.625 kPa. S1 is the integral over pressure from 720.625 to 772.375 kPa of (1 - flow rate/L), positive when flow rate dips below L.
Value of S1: -3.8 kPa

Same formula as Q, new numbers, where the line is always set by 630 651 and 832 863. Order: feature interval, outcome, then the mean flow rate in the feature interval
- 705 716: 1.0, 4.86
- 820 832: 1.4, 4.38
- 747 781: 1.3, 4.95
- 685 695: 4.2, 3.1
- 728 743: 0.5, 5.07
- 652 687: 2.8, 5.02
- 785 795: 0.9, 4.61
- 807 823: 5.0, 3.42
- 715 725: 1.2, 4.65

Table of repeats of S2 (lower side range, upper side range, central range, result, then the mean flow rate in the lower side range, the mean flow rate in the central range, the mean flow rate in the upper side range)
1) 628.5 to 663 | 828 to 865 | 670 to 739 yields 0.13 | 5.38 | 4.61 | 4.84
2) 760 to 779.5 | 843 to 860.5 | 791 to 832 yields 0.27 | 4.89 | 3.73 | 4.72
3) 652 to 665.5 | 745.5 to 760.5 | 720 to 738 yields 0.04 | 5.2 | 4.91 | 5.05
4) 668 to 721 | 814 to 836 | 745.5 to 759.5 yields -0.14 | 4.53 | 5.05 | 4.34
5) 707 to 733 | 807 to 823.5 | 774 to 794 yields -0.23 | 4.82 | 4.8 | 3.44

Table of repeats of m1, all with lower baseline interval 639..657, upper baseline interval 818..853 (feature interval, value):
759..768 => 0.22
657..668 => 0.22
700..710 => 0.66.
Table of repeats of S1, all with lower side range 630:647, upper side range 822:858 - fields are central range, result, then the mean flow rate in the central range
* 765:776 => 0.6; 4.82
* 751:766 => 0.5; 4.97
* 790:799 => 1.6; 4.16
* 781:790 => 0.1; 5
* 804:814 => 4.1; 2.95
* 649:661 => 0.4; 5.24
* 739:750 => 0.0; 5.16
